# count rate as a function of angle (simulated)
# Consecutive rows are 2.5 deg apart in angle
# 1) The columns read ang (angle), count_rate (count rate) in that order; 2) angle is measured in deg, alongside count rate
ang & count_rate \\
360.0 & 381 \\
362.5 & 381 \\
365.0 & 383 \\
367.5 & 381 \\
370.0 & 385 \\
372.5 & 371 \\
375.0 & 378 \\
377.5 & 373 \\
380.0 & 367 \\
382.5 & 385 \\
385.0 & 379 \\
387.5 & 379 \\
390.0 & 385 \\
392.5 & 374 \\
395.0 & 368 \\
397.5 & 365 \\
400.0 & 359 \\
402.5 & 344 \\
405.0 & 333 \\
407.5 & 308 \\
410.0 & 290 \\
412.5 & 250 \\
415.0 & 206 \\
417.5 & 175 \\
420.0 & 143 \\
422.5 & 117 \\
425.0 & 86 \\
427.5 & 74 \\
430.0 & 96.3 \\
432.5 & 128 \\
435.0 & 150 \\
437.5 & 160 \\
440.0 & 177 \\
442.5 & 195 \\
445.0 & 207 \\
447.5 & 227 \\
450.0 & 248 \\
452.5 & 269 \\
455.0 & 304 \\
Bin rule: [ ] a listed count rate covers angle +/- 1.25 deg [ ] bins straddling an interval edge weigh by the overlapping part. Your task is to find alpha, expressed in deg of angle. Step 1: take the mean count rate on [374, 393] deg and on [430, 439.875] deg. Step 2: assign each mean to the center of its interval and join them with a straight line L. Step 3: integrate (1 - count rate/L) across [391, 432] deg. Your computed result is 3.5 deg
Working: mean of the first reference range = 378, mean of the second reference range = 143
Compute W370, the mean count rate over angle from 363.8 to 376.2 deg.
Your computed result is 380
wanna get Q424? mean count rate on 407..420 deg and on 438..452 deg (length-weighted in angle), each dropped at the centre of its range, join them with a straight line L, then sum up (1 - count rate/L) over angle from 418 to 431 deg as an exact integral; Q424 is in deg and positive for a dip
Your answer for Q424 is 6.8 deg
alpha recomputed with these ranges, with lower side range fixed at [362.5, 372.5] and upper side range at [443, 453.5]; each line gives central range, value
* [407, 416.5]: 1.4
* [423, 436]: 7.8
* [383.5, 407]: -2.3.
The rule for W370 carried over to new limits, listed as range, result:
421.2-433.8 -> 101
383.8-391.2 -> 381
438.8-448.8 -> 202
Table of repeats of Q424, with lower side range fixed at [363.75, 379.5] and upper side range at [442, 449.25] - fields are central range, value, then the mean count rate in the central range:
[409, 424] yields 4.68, 193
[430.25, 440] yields 3.76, 145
